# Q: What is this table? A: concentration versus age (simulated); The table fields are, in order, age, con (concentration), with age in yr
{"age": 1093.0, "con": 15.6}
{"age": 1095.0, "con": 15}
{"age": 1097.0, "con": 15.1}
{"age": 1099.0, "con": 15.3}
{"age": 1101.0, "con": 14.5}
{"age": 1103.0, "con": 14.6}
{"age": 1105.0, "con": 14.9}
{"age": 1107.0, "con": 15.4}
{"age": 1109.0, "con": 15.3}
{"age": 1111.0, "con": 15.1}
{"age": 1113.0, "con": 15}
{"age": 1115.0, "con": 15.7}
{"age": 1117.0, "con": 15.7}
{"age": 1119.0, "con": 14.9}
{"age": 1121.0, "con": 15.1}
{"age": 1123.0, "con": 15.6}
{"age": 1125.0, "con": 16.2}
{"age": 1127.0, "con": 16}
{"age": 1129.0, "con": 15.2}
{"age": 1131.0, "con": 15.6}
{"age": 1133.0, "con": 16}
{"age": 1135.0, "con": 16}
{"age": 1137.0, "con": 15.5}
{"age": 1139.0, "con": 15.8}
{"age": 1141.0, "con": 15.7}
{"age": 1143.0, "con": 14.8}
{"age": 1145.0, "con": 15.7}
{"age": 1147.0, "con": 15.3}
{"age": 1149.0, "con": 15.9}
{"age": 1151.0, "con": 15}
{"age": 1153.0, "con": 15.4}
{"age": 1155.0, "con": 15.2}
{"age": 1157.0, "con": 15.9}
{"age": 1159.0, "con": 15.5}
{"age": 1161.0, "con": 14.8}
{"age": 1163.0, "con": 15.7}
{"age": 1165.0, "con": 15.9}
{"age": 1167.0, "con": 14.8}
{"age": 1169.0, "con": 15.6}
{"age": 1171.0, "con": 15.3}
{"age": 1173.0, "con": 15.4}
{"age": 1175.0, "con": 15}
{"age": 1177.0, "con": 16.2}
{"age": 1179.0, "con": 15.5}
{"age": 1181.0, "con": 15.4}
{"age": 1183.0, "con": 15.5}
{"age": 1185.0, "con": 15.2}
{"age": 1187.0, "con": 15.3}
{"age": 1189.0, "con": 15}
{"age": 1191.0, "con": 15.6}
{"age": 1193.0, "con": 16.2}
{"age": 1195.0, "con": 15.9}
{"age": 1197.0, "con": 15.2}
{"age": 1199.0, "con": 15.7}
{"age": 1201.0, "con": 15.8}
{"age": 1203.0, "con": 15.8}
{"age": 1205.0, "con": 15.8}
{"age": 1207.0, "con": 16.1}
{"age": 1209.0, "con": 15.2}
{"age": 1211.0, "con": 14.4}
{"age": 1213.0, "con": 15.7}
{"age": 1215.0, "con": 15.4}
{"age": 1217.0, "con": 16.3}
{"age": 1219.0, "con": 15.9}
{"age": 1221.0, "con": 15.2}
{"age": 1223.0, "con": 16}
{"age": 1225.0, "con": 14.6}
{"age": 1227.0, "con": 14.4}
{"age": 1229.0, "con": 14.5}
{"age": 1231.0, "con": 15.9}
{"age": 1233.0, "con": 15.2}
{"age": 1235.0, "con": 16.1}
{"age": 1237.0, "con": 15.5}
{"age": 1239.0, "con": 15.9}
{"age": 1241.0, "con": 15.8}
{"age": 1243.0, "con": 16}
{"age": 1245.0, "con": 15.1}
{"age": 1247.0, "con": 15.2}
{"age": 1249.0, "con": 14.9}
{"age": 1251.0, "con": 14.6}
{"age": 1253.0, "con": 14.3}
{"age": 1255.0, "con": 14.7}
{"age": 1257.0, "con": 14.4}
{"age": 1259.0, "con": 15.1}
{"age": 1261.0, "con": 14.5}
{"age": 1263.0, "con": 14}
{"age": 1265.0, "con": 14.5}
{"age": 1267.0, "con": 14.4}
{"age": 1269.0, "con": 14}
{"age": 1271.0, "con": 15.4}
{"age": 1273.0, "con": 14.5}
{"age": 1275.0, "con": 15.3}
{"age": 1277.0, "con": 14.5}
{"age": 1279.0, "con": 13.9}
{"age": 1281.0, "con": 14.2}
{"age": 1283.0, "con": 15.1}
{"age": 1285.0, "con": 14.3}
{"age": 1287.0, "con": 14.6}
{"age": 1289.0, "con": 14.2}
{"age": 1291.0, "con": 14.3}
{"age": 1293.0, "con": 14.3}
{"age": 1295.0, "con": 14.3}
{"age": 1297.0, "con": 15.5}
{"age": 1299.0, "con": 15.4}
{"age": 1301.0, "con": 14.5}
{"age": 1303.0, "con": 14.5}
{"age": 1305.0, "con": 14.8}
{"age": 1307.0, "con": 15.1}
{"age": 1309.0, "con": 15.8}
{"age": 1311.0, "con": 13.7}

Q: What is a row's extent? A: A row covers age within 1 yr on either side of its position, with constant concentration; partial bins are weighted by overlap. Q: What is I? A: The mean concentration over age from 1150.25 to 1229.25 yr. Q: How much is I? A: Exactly 15.4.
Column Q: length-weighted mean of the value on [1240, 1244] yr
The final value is 15.9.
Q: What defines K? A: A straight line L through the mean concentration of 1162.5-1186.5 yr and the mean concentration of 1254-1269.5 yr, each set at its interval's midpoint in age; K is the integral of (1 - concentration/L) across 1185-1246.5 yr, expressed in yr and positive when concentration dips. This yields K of -2.16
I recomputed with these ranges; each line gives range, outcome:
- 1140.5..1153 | 15.4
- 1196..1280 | 15.1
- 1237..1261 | 15.1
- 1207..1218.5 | 15.5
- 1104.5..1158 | 15.5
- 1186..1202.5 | 15.6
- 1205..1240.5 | 15.4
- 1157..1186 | 15.4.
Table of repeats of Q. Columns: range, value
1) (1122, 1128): 15.9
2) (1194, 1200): 15.6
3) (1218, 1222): 15.6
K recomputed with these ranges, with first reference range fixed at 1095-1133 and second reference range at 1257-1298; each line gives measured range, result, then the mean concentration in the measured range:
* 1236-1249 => -0.73 yr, 15.5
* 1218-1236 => -0.65 yr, 15.3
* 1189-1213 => -1.11 yr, 15.6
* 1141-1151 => -0.17 yr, 15.4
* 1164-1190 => -0.67 yr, 15.4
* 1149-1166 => -0.40 yr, 15.5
